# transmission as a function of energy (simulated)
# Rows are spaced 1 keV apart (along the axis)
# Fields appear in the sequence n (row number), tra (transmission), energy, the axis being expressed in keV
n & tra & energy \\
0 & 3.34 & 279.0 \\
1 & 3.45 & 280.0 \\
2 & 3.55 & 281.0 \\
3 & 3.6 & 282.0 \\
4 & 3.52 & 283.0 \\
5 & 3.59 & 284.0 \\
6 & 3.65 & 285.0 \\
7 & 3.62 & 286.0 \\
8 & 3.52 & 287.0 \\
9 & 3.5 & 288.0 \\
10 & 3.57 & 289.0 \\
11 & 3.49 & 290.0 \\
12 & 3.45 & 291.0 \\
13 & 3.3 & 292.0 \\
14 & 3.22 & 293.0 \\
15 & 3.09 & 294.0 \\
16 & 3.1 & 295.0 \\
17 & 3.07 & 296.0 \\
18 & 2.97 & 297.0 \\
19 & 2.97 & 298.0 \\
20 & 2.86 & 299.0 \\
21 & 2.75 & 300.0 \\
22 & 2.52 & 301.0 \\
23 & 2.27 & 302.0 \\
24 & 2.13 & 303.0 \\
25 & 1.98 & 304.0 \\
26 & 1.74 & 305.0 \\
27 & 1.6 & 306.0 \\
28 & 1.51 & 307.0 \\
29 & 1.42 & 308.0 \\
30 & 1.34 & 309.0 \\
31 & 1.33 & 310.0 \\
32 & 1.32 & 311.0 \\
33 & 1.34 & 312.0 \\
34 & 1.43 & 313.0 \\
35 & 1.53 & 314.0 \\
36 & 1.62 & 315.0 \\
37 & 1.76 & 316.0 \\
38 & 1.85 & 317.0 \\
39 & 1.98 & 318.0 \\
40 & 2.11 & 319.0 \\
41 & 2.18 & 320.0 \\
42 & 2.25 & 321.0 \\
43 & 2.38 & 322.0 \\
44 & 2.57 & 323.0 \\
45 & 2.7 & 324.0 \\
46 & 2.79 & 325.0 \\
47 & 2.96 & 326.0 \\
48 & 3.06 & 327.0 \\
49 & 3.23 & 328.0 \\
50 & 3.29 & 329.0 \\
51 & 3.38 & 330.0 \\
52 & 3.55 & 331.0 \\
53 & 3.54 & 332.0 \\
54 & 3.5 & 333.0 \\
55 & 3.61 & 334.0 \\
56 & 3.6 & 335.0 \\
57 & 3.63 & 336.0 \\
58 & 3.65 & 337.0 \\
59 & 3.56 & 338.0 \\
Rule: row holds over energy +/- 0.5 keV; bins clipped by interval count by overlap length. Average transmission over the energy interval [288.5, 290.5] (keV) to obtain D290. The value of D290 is 3.53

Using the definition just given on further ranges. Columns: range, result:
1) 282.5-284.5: 3.55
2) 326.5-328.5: 3.15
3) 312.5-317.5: 1.64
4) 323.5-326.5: 2.82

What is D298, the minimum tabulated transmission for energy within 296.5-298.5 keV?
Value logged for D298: 2.97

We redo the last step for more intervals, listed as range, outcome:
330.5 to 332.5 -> 3.54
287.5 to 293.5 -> 3.22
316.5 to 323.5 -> 1.85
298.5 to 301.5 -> 2.52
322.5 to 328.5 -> 2.57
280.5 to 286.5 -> 3.52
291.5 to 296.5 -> 3.07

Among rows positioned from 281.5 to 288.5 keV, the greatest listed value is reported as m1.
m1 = 3.65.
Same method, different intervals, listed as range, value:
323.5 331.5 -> 3.55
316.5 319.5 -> 2.11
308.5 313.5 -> 1.43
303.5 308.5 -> 1.98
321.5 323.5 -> 2.57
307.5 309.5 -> 1.42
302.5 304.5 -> 2.13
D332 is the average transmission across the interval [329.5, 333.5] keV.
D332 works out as 3.49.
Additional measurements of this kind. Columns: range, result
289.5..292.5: 3.41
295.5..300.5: 2.92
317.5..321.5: 2.13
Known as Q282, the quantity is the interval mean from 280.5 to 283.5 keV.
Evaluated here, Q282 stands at 3.56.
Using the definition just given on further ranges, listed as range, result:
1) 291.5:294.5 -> 3.2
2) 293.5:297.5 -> 3.06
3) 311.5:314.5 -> 1.43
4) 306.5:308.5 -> 1.46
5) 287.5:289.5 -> 3.54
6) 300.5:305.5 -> 2.13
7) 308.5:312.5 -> 1.33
